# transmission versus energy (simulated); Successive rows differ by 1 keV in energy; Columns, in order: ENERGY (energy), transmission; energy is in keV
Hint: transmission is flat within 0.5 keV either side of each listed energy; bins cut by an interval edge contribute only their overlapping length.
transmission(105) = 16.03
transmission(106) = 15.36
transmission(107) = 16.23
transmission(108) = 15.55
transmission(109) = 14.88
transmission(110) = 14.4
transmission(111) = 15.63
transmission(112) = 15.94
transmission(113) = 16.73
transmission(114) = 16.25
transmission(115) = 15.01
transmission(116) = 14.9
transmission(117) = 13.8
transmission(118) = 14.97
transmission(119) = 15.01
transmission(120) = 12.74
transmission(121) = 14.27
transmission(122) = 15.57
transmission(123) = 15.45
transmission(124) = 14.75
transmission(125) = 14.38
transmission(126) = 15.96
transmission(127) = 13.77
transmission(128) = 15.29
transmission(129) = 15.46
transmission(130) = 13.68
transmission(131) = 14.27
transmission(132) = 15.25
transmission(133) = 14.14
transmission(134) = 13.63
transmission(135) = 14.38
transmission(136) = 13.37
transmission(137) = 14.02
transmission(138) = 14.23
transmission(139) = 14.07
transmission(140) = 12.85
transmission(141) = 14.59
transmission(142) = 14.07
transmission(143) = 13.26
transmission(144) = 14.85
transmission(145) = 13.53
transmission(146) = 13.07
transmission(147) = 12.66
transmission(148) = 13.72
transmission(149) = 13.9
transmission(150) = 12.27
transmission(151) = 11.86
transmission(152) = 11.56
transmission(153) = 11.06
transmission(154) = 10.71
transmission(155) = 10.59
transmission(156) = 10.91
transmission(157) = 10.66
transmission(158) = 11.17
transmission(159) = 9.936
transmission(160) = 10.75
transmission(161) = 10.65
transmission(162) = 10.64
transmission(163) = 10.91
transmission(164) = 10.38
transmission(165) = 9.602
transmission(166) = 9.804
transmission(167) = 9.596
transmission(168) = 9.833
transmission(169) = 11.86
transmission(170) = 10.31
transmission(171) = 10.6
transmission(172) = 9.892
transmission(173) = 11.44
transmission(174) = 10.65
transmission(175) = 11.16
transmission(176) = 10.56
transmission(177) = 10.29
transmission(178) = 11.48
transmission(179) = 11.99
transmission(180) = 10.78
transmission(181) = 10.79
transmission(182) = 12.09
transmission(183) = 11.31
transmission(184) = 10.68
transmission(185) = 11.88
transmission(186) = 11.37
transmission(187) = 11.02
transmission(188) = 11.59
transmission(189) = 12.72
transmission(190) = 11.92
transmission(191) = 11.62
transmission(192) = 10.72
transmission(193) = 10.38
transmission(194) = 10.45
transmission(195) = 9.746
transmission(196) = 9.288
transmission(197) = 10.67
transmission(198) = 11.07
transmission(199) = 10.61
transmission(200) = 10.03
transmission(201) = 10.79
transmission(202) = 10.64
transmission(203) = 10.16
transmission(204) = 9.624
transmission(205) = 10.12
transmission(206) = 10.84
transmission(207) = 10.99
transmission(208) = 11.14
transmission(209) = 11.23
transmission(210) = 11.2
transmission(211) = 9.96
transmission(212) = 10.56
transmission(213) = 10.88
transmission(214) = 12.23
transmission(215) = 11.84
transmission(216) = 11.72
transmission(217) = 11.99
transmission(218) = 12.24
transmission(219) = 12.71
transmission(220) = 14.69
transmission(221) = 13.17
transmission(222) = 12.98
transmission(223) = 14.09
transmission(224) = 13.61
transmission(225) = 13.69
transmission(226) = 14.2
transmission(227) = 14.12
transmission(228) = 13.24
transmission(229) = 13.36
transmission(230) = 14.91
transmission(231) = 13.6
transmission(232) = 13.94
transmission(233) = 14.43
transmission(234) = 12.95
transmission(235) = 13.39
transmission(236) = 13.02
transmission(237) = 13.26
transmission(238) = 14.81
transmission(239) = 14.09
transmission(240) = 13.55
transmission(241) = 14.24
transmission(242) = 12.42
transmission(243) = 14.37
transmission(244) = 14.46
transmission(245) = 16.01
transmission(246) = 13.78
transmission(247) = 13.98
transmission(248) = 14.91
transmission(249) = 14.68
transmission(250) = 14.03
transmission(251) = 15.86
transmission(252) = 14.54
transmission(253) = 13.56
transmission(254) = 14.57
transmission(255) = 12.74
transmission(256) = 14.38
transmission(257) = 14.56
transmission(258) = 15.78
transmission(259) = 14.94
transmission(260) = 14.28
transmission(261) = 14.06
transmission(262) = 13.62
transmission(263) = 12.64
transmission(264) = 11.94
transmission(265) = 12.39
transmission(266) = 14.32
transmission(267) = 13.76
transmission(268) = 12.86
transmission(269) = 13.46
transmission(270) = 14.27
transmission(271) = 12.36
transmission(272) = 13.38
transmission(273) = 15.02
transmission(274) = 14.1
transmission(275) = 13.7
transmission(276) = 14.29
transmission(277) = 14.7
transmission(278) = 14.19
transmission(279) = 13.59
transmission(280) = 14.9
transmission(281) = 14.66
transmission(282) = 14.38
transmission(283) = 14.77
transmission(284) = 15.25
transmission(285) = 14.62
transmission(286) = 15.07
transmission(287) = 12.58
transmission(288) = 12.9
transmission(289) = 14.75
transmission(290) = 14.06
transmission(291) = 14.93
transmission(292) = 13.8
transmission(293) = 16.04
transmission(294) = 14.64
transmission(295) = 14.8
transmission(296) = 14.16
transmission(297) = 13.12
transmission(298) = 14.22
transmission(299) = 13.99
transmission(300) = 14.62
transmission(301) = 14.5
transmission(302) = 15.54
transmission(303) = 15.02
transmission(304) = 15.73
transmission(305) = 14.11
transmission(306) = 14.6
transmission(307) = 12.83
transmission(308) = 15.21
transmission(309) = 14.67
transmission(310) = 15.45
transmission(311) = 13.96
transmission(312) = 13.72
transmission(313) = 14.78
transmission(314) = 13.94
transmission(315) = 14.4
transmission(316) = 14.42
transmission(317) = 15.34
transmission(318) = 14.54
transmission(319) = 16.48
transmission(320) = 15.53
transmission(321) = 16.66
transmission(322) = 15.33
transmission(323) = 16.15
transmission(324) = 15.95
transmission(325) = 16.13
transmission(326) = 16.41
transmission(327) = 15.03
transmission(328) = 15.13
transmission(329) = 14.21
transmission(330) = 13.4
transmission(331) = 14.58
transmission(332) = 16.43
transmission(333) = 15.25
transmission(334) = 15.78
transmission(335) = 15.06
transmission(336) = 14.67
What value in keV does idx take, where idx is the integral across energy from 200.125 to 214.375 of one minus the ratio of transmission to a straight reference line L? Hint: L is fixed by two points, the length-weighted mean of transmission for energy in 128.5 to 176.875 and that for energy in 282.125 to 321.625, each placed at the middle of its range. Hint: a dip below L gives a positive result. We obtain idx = 2.5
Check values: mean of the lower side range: 12.1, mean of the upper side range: 14.6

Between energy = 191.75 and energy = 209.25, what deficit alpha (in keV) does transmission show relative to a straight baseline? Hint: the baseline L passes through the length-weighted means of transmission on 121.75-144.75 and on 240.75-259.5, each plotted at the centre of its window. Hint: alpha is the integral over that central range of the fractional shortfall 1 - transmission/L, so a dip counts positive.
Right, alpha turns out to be 4.79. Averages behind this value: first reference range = 14.4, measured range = 10.5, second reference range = 14.4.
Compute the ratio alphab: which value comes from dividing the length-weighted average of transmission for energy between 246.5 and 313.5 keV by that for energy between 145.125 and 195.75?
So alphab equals 1.28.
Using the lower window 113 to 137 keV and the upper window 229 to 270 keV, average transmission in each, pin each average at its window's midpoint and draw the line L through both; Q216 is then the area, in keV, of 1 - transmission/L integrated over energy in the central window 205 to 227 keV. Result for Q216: 3.1 keV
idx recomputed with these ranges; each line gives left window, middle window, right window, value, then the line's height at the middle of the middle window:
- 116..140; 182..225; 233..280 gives 8.4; 14.2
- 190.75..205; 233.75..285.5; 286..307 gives -4.8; 12.9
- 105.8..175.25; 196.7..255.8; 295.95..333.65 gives 4.9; 14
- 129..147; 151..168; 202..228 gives 3.6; 13.4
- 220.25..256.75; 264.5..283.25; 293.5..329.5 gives 0.6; 14.4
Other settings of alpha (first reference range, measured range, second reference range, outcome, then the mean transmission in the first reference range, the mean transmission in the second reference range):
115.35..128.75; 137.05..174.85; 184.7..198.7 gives 3.60 keV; 14.7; 11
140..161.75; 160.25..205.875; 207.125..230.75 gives 5.97 keV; 12.2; 12.6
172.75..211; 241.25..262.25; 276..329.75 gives -2.28 keV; 10.9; 14.7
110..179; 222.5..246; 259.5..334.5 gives -0.14 keV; 12.9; 14.5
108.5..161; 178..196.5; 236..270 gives 3.61 keV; 13.7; 14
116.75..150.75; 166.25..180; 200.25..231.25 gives 2.55 keV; 14.1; 12.1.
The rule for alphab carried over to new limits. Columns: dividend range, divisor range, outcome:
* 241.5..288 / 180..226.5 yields 1.23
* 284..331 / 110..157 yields 1.06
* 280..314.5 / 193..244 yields 1.18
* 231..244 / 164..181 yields 1.29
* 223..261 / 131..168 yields 1.15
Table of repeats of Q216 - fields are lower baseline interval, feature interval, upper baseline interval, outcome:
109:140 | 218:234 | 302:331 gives 1.2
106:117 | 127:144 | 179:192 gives 0.0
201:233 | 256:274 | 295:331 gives -0.3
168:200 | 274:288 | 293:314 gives -0.5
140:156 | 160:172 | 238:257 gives 2.4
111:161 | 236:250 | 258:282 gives -0.3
